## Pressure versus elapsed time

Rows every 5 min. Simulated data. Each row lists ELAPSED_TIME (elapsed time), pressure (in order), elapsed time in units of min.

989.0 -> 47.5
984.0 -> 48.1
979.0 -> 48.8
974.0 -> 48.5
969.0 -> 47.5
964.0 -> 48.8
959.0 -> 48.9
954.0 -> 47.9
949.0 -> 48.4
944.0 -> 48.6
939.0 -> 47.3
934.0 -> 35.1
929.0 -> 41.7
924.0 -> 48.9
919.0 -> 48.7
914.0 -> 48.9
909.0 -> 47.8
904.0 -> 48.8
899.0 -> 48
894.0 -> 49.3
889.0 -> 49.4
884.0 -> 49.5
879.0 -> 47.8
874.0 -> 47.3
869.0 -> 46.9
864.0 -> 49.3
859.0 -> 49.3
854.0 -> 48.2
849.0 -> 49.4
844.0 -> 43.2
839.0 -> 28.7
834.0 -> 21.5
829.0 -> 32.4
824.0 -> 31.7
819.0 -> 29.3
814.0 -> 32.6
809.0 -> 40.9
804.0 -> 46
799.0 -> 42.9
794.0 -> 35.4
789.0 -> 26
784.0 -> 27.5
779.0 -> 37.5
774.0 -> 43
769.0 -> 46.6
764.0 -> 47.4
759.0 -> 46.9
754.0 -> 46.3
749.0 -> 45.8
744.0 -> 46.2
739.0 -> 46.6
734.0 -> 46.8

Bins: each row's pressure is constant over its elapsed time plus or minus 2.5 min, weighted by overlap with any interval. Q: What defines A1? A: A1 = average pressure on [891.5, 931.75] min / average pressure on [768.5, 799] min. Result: 1.3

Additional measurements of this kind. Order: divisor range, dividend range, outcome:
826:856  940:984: 1.31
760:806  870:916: 1.23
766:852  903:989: 1.30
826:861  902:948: 1.19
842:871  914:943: 0.94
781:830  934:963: 1.36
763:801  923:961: 1.21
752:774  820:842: 0.62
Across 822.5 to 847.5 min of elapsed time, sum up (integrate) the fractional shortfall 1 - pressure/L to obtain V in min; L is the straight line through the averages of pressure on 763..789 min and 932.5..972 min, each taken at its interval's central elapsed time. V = 5.6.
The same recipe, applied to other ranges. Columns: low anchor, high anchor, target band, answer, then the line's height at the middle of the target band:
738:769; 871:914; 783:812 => 6.35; 47.2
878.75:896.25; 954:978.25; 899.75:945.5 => 2.44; 48.8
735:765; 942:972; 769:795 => 6.54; 46.8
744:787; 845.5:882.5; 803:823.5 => 4.19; 45.3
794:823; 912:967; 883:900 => -2.24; 43.4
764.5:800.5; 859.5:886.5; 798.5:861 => 7.47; 43.1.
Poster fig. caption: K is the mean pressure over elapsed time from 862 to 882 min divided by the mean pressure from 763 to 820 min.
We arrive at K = 1.26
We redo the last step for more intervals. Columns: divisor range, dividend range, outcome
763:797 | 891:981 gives 1.27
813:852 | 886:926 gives 1.44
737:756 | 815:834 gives 0.65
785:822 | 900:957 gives 1.30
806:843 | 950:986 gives 1.53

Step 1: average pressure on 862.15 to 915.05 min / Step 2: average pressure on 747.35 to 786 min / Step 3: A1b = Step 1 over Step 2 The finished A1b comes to 1.1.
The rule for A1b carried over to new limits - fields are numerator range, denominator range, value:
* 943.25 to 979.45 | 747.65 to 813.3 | 1.19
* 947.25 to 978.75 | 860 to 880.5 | 1.01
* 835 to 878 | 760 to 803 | 1.15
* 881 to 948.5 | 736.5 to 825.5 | 1.18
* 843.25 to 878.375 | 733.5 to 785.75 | 1.09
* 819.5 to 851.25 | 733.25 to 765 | 0.73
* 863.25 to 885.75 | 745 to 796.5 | 1.19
